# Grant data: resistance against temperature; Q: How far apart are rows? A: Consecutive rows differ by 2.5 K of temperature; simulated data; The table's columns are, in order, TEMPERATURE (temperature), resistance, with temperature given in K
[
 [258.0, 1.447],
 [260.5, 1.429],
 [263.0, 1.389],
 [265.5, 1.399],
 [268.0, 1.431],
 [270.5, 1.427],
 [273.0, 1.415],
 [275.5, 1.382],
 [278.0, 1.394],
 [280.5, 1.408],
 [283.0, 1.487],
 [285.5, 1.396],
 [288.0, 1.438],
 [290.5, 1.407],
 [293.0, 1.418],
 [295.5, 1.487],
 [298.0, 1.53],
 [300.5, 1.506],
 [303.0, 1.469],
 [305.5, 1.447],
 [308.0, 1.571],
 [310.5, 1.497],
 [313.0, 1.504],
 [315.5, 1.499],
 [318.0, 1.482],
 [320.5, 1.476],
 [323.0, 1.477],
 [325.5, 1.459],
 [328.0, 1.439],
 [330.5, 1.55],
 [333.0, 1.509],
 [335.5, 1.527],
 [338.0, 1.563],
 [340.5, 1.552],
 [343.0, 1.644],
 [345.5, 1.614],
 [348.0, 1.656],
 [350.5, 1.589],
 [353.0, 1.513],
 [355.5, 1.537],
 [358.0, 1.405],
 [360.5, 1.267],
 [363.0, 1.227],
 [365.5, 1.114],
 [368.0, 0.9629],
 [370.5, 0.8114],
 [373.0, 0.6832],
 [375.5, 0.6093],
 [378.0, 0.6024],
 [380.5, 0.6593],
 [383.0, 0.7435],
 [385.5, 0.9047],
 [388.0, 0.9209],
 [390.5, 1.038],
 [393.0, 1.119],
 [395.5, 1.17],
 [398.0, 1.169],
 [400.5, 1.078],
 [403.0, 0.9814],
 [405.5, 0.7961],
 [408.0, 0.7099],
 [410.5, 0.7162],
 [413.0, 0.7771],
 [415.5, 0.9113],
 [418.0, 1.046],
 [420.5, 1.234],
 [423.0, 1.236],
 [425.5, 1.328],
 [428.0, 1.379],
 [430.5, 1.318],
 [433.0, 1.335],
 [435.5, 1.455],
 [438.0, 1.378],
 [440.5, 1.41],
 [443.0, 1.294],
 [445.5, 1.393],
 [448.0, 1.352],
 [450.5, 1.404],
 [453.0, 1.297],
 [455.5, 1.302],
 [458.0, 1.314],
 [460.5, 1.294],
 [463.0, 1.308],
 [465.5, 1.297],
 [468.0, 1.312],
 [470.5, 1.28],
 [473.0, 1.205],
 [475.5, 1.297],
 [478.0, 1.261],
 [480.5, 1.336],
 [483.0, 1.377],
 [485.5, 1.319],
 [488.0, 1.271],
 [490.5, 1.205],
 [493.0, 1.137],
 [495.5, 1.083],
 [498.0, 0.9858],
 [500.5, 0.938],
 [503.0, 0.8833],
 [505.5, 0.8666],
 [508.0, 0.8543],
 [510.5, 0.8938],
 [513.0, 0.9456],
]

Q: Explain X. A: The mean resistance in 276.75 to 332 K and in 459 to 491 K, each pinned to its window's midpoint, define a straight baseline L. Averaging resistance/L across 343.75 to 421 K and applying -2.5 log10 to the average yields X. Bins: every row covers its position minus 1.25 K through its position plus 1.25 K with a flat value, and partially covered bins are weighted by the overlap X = 0.304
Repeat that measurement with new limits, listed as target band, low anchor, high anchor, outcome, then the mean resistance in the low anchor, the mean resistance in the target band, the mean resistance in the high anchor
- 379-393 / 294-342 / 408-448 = 0.445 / 1.5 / 0.873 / 1.2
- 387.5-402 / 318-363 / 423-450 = 0.291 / 1.51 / 1.09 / 1.36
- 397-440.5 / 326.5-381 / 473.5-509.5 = 0.085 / 1.28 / 1.12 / 1.13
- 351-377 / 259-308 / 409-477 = 0.199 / 1.44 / 1.12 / 1.25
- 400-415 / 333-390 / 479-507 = 0.366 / 1.19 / 0.835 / 1.13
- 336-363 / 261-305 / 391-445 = -0.179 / 1.43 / 1.52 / 1.14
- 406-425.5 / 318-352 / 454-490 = 0.398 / 1.54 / 0.966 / 1.3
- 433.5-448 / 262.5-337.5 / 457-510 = -0.113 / 1.46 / 1.38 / 1.18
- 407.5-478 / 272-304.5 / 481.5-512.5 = -0.073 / 1.44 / 1.24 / 1.07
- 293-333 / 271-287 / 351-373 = -0.124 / 1.41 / 1.49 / 1.21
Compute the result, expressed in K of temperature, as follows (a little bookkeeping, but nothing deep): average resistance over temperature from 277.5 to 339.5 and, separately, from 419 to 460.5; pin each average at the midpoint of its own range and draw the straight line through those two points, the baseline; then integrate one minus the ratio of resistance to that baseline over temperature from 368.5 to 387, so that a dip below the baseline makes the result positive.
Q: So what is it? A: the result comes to 8.9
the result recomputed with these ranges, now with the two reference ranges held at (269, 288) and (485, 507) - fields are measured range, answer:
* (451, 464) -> -2.1 K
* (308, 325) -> -1.7 K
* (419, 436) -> -2.0 K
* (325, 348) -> -3.9 K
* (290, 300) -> -0.6 K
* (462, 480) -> -2.9 K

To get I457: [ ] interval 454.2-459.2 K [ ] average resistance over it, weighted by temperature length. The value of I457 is 1.31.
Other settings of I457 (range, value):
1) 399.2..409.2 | 0.894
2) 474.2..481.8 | 1.3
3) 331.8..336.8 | 1.52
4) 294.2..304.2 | 1.5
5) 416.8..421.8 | 1.14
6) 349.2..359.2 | 1.51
